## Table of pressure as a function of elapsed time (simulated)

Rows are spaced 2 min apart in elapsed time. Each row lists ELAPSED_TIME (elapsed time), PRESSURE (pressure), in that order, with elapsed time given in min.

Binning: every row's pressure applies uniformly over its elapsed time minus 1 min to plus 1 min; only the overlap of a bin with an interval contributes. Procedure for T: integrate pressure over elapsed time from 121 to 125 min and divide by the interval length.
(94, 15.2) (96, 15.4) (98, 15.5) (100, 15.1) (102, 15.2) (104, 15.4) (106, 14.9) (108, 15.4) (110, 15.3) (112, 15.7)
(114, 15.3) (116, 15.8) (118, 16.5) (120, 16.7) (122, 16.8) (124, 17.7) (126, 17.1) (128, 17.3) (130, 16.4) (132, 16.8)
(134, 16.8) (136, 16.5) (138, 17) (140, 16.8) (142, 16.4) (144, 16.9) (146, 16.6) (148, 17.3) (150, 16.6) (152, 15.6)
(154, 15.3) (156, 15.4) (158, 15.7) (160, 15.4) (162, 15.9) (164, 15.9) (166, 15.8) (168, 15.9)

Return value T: 17.2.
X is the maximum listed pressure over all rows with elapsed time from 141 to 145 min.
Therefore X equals 16.9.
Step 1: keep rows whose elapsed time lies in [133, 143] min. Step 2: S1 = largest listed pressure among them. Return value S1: 17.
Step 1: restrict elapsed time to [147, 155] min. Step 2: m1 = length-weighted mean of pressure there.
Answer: 16.2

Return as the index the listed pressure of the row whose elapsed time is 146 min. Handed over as 16.6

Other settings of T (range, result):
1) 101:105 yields 15.3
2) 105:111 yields 15.2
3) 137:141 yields 16.9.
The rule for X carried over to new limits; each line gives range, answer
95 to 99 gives 15.5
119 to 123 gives 16.8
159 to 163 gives 15.9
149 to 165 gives 16.6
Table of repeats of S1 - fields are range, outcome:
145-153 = 17.3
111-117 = 15.8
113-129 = 17.7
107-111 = 15.4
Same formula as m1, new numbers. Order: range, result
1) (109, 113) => 15.5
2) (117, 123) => 16.7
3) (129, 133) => 16.6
